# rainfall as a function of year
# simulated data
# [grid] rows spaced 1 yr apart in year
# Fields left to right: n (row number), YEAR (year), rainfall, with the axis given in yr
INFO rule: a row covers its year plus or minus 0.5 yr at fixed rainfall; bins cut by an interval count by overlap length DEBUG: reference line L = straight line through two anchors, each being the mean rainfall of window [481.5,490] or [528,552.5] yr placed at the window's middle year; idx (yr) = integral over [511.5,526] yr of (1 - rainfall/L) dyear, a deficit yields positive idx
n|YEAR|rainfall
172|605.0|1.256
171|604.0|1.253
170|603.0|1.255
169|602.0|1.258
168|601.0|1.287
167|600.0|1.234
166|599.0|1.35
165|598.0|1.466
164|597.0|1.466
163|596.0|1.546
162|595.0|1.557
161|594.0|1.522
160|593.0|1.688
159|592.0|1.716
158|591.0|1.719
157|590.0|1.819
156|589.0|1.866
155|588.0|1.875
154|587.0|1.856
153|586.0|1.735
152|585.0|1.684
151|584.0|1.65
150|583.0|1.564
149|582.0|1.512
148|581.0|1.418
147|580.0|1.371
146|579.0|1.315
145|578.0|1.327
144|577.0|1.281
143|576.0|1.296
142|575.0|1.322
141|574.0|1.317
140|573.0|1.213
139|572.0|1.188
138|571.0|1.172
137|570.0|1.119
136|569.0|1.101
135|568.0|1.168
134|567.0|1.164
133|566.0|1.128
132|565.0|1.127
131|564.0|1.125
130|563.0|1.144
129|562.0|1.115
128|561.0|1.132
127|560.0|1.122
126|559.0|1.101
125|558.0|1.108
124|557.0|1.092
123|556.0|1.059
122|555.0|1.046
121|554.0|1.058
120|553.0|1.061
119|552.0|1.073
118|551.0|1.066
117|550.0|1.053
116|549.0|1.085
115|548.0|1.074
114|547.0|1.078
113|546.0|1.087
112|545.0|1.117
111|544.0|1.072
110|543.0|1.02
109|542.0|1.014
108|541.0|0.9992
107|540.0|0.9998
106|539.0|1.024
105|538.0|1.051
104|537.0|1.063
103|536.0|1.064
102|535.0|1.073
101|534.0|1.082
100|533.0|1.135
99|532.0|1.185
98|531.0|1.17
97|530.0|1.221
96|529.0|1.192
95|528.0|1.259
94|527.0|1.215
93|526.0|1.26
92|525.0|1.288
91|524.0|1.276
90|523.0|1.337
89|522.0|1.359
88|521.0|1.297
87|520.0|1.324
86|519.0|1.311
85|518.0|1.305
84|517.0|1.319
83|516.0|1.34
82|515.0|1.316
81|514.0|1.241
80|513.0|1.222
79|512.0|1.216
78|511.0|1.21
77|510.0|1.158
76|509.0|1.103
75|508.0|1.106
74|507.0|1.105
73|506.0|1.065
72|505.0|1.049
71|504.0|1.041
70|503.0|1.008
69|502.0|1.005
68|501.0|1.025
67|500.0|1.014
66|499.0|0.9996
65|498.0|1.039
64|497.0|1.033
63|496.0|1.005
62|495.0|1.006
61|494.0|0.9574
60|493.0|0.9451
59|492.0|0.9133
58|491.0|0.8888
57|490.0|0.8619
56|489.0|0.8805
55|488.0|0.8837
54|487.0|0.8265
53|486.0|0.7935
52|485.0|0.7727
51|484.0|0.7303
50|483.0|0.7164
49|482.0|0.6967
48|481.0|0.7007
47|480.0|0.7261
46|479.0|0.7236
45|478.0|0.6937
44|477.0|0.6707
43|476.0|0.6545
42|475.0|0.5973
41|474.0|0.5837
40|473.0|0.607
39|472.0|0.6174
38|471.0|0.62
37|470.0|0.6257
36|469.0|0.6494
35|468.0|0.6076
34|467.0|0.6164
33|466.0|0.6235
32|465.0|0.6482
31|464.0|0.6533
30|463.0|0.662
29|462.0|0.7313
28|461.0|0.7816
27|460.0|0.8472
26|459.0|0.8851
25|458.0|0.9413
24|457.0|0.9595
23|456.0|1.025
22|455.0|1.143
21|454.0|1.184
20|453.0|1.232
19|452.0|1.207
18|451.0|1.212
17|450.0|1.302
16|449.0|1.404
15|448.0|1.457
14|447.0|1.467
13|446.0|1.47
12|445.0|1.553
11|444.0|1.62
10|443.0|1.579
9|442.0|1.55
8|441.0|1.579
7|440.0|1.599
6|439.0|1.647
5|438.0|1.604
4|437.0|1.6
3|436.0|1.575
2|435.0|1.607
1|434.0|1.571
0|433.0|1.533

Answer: -4.9 yr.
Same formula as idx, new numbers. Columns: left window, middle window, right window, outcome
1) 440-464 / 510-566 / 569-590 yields 8.9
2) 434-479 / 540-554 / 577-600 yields 3.5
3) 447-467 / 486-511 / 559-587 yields 2.5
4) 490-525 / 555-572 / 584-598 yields 4.3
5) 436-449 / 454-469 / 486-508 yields 6.2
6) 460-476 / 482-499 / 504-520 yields 0.9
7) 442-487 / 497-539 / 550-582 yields -4.6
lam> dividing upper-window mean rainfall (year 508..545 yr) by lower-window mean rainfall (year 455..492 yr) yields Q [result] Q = 1.59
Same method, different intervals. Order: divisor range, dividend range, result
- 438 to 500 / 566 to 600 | 1.51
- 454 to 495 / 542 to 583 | 1.51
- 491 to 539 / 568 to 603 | 1.28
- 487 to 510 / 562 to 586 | 1.30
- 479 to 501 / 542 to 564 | 1.24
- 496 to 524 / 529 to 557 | 0.92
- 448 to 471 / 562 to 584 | 1.38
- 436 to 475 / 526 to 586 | 1.09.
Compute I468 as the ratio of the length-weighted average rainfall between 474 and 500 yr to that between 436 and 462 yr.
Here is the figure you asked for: 0.63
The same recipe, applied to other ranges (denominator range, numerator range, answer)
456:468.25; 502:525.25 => 1.59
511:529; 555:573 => 0.88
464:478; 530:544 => 1.71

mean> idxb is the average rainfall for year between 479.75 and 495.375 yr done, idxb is 0.832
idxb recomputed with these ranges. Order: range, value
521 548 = 1.14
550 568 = 1.1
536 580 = 1.12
